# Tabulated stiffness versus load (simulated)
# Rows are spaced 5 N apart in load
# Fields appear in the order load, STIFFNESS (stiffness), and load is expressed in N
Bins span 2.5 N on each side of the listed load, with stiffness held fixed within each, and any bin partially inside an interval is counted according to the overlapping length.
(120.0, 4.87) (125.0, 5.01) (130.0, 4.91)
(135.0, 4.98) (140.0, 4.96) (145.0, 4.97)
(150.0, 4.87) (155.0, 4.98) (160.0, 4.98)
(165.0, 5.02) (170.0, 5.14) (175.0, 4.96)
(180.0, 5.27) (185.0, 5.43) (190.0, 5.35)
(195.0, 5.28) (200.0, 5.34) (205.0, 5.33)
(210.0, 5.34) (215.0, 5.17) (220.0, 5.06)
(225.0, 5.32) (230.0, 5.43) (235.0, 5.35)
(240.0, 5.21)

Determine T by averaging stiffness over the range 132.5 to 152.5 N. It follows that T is 4.95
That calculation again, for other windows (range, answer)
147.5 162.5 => 4.94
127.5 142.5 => 4.95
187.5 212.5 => 5.33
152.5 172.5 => 5.03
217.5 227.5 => 5.19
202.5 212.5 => 5.33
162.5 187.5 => 5.16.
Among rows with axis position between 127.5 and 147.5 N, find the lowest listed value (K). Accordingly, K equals 4.91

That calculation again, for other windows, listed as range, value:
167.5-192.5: 4.96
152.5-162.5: 4.98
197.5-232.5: 5.06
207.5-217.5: 5.17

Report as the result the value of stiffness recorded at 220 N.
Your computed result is 5.06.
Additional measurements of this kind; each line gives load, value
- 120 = 4.87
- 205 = 5.33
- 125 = 5.01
